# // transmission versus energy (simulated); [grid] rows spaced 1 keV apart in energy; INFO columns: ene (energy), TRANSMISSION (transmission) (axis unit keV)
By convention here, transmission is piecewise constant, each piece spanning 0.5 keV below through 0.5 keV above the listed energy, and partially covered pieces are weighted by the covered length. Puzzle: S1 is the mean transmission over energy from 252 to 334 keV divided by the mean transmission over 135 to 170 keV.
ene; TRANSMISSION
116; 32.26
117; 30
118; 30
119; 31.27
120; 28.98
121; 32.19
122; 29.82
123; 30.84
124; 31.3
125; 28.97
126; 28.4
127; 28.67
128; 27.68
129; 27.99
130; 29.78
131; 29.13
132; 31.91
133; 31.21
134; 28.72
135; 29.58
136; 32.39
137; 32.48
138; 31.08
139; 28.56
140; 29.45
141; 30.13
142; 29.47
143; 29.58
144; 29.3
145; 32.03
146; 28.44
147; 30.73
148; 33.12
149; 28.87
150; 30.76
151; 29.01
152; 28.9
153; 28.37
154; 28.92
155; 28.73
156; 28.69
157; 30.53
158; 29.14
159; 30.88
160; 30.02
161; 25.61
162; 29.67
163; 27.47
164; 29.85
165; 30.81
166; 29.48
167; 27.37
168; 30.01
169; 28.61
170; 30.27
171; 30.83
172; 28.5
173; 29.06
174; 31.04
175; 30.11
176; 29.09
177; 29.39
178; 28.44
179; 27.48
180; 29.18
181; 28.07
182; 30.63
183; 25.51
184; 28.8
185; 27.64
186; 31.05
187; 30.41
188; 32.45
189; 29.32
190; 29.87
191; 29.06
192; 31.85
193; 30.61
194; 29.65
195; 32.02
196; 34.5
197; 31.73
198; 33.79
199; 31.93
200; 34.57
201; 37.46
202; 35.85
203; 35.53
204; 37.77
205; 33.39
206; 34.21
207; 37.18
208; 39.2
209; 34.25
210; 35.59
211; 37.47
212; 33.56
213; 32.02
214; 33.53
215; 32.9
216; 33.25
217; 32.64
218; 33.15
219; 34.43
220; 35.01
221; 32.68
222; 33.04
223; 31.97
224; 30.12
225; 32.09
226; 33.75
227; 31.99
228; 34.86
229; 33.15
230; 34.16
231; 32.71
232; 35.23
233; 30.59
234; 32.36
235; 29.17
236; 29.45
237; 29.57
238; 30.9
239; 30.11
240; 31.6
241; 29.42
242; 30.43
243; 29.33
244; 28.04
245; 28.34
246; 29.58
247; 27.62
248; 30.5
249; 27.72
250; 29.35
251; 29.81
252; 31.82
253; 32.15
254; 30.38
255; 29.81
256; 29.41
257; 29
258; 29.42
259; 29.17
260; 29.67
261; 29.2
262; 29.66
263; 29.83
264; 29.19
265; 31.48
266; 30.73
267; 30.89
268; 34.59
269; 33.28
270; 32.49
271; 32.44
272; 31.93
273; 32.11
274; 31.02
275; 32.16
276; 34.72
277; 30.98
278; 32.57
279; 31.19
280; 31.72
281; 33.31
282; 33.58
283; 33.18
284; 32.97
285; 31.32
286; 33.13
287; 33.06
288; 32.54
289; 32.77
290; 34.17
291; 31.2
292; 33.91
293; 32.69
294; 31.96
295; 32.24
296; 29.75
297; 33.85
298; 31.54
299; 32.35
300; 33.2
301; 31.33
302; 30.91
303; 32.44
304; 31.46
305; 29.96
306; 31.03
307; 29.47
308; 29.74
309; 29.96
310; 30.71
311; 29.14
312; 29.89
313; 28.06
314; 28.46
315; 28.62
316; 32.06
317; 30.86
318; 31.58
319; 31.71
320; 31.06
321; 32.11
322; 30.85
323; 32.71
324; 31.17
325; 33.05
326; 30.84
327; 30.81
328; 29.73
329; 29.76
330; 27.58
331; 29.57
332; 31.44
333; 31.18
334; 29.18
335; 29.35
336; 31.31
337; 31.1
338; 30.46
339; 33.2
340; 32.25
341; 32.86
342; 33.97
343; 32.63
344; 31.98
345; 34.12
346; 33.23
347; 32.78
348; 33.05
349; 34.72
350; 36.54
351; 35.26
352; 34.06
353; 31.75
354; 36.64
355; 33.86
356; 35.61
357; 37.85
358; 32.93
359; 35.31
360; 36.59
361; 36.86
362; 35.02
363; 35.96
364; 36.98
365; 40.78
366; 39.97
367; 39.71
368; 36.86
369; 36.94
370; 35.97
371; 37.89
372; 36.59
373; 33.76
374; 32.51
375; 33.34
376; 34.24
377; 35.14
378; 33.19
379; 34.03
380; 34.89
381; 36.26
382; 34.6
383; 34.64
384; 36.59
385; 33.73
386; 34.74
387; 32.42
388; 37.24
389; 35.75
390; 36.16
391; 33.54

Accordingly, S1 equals 1.05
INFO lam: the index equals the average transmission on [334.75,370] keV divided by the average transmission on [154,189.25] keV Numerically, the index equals 1.19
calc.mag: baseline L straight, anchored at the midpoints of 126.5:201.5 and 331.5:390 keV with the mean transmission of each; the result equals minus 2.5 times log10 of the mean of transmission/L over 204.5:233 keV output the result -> -0.09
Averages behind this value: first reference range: 30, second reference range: 34.5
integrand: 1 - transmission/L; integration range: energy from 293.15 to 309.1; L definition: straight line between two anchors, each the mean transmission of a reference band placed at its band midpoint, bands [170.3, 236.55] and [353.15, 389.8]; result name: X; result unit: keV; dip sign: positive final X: 1.3 keV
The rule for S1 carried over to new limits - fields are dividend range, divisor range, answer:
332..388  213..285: 1.10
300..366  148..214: 1.04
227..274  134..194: 1.04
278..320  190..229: 0.94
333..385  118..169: 1.16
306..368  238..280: 1.07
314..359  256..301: 1.01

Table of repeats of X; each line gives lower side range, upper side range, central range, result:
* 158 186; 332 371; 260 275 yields 0.3 keV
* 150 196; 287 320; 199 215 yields -2.8 keV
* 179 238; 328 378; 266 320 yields 2.7 keV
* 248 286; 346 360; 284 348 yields 3.4 keV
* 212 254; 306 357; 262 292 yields -0.6 keV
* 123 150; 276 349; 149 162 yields 0.4 keV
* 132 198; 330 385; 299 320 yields 1.7 keV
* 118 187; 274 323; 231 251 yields 0.5 keV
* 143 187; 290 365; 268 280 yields -0.4 keV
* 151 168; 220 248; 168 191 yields 0.2 keV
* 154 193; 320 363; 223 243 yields -0.7 keV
